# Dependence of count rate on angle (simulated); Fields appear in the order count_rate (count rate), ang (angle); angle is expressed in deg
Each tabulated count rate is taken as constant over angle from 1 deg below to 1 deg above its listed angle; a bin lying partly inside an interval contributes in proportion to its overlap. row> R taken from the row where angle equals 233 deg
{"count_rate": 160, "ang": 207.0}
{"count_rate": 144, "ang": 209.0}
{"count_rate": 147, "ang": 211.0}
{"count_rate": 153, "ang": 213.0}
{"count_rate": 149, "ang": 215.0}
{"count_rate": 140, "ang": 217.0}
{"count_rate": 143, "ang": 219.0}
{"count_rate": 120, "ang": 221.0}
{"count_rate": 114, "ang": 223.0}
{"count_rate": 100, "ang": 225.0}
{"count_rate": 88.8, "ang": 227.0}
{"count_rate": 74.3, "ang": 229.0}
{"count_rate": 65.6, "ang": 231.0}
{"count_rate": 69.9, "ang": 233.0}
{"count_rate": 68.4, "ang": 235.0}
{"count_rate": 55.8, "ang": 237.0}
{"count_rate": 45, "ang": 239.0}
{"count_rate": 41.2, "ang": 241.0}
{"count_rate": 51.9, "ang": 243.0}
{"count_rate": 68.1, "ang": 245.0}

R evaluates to 69.9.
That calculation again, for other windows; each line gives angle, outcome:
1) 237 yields 55.8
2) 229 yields 74.3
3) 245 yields 68.1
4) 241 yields 41.2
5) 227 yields 88.8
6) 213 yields 153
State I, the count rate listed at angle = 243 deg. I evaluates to 51.9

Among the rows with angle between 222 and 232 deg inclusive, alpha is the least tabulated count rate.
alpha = 65.6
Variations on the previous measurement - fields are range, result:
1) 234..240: 45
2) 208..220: 140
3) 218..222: 120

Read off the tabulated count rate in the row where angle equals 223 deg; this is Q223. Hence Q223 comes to 114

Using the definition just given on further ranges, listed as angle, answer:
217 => 140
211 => 147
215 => 149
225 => 100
